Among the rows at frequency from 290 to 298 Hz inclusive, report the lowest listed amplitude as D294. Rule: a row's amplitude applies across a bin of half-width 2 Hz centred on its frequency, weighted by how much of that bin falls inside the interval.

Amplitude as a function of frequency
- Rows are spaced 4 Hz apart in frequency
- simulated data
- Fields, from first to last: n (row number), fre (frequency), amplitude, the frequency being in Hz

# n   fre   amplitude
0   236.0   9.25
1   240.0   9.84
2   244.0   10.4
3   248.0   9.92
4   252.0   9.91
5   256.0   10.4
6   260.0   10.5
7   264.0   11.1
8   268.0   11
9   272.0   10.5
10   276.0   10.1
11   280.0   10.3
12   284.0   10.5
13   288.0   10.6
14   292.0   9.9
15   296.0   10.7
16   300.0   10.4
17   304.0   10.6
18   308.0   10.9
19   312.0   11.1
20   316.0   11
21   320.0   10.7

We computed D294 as 9.9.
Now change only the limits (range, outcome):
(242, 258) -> 9.91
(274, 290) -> 10.1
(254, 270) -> 10.4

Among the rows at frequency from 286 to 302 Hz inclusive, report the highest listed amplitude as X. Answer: 10.7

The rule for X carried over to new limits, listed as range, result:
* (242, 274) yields 11.1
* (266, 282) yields 11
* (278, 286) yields 10.5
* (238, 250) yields 10.4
